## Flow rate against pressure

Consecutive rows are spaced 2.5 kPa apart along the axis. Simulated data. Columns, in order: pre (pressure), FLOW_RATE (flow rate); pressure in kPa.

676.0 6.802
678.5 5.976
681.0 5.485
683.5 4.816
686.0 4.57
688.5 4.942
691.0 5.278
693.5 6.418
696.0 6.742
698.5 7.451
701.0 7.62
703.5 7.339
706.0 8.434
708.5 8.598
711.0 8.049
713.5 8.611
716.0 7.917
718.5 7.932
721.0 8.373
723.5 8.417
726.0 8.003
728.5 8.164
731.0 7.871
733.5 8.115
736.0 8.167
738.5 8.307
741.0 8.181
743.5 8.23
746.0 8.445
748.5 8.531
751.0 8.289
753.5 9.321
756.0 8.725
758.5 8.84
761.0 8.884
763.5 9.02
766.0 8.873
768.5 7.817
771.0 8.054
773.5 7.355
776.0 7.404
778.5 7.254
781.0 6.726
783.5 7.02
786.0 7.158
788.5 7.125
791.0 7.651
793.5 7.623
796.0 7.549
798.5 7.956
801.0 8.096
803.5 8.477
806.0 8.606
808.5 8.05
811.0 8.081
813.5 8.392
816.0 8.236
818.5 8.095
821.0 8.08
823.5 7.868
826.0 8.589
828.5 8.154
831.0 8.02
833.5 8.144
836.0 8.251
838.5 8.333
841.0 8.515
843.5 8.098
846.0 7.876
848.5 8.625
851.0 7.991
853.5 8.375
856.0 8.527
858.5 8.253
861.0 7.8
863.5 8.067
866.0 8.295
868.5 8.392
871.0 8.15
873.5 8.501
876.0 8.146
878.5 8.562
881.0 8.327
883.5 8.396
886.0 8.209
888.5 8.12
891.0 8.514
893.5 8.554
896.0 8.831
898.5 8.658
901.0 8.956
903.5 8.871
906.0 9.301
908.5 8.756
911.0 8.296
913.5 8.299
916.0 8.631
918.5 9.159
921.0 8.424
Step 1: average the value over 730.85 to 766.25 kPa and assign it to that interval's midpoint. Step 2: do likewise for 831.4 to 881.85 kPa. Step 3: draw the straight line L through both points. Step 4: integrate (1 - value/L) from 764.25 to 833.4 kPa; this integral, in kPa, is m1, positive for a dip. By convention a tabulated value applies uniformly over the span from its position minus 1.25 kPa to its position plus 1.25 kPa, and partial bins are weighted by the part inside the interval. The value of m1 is 4.3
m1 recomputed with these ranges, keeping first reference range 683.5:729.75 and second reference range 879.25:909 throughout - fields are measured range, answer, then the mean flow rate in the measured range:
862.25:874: 0.2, 8.27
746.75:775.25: -3.0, 8.5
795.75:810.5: -0.3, 8.16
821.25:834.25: 0.0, 8.15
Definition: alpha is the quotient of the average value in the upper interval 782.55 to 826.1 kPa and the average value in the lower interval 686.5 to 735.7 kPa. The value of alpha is 1.05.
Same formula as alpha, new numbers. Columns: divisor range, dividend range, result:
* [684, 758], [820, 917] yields 1.08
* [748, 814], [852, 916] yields 1.05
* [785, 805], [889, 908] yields 1.14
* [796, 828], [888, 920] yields 1.06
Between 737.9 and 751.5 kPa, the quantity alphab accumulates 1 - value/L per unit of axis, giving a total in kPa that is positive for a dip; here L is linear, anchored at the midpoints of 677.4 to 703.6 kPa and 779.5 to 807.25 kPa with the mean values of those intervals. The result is -2.9 kPa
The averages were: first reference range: 6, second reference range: 7.63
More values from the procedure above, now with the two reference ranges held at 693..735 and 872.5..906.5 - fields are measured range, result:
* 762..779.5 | 0.3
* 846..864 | 0.4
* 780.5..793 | 1.5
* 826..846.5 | 0.4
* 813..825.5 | 0.2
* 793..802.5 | 0.4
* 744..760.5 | -1.3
